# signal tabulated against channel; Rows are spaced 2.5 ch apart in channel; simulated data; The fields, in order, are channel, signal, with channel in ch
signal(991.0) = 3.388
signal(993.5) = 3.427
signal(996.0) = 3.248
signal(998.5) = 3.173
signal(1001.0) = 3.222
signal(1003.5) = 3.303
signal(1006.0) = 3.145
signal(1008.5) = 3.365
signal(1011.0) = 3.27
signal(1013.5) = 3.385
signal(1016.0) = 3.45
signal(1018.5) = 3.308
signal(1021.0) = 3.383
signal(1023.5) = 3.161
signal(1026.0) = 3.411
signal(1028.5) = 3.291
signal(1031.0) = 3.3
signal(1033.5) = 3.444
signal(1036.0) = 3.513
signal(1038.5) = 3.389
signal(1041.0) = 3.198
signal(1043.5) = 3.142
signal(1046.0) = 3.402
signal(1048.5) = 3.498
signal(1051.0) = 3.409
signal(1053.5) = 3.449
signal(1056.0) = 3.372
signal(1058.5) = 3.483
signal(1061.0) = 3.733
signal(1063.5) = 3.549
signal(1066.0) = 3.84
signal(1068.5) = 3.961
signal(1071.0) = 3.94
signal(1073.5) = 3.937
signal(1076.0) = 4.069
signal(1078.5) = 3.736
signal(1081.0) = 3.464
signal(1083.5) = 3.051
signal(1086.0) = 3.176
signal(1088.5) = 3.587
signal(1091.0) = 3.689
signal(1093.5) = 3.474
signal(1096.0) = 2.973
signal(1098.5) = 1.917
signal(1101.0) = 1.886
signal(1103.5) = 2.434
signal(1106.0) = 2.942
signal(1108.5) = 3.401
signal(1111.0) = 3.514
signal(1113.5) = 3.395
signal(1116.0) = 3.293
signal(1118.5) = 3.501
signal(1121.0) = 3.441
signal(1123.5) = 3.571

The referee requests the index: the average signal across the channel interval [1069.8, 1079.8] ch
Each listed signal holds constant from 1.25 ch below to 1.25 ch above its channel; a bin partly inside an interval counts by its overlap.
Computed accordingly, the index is 3.92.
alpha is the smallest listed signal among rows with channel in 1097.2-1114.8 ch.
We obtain 1.886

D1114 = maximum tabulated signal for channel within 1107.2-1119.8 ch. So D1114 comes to 3.514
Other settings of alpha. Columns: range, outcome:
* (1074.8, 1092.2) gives 3.051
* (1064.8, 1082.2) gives 3.464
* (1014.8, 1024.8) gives 3.161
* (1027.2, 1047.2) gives 3.142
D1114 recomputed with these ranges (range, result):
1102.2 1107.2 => 2.942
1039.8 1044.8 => 3.198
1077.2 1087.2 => 3.736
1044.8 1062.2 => 3.733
